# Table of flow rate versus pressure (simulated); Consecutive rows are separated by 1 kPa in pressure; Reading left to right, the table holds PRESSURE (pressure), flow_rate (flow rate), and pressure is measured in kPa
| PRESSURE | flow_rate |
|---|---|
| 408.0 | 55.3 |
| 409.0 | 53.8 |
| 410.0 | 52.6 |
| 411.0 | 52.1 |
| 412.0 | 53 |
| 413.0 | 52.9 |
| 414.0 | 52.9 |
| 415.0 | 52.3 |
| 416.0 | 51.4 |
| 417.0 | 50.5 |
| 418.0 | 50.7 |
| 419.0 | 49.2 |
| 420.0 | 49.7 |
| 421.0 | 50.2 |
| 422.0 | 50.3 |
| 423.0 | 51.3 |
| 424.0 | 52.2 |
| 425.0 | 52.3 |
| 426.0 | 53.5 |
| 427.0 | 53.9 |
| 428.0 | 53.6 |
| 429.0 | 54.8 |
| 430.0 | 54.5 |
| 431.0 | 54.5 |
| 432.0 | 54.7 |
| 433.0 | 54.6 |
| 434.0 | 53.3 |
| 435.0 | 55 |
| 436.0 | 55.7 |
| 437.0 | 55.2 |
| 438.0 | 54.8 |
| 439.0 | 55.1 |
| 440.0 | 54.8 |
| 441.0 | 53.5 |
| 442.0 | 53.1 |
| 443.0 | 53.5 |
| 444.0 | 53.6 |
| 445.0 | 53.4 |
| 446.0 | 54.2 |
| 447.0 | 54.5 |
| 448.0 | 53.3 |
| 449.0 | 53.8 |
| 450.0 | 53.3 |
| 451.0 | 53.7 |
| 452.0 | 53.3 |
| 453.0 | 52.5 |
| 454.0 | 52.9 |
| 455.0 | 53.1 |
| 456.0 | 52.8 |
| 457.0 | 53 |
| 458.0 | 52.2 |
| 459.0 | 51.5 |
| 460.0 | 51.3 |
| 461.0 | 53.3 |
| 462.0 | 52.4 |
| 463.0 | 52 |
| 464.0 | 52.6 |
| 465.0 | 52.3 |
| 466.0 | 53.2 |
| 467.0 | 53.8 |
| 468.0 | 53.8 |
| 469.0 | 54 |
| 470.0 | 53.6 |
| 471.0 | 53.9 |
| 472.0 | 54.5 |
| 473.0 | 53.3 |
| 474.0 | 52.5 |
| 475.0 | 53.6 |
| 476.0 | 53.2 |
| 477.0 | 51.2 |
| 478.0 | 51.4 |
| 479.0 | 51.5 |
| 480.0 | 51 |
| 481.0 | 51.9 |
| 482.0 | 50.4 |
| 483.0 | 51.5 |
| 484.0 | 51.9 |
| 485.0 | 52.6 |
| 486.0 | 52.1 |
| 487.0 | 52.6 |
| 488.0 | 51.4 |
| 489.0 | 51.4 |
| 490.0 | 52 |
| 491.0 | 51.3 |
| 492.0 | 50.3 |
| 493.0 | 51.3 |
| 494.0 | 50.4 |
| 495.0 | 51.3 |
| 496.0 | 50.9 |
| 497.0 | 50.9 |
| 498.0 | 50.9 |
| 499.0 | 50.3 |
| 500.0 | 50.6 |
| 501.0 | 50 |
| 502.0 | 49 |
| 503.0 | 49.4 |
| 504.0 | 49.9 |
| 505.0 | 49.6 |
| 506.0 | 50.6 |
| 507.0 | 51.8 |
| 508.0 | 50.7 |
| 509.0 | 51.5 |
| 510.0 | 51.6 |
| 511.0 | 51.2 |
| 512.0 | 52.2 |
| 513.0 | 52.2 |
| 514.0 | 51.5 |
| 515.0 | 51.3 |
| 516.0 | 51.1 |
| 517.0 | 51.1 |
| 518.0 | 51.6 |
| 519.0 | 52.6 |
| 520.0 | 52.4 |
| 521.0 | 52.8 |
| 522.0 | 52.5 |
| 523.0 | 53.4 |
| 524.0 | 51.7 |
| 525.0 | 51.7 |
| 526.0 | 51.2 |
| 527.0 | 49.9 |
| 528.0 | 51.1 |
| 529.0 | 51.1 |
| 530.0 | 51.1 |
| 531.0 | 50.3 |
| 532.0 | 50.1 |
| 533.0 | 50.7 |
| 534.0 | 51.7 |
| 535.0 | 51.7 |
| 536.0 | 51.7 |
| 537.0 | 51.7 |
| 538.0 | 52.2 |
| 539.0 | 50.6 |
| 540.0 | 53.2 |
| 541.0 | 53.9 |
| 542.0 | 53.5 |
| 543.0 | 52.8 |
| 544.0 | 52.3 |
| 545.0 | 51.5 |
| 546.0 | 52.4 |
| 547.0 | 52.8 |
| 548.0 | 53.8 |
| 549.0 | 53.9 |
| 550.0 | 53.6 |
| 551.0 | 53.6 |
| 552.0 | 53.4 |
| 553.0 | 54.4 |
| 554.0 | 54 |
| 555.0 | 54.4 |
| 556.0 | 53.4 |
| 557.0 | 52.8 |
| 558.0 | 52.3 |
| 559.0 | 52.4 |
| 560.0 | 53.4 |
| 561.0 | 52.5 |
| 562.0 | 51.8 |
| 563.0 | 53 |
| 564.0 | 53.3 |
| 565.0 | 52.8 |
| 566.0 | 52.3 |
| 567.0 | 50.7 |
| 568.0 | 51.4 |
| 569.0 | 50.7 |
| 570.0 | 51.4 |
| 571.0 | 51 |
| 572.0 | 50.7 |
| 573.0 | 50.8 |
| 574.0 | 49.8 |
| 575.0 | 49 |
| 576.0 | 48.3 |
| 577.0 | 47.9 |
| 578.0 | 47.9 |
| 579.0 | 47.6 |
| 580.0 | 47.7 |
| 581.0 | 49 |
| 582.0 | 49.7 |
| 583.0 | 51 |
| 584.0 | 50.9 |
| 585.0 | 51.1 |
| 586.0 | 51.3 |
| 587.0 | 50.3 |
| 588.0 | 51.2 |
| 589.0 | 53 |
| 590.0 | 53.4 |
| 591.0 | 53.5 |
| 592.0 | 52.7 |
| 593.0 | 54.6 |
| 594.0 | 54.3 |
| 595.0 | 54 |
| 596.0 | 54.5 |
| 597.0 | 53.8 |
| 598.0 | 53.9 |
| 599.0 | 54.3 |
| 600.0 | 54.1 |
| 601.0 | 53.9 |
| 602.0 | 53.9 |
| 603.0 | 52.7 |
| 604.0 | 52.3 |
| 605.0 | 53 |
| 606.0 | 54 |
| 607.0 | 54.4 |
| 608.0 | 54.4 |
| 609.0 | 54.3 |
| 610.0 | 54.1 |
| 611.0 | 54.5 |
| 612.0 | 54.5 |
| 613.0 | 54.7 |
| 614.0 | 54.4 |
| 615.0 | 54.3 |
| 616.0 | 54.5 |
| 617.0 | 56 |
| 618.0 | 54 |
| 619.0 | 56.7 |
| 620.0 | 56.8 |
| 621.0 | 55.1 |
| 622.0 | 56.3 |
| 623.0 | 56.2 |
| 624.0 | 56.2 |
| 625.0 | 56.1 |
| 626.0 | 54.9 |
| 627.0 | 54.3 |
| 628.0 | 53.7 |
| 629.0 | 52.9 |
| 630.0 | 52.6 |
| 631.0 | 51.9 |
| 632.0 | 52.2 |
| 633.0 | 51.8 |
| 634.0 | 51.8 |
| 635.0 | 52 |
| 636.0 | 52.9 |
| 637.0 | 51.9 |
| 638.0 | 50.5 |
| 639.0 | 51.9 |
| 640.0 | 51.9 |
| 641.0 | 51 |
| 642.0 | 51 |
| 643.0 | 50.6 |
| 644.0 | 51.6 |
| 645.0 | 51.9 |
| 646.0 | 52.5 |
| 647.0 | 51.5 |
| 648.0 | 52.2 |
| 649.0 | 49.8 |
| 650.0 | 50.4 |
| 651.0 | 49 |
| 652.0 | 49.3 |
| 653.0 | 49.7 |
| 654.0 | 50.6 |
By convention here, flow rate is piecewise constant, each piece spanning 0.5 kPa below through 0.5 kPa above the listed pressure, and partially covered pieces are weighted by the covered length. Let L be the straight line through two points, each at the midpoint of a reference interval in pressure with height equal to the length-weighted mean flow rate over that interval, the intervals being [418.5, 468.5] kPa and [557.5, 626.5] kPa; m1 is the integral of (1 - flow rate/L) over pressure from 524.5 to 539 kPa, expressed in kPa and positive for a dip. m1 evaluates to 0.49 kPa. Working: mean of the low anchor 53.2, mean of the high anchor 52.8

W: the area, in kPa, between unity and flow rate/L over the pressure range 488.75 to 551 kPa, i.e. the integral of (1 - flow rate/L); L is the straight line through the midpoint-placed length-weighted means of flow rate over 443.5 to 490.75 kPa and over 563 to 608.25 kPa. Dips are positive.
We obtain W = 0.9 kPa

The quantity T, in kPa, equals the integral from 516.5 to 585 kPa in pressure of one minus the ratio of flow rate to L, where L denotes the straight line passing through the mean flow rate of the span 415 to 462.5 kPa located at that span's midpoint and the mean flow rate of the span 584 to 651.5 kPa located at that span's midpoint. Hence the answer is 1.9 kPa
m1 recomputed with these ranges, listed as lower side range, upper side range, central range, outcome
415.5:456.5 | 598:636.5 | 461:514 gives 1.7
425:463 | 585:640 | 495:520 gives 1.3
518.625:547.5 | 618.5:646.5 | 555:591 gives 0.9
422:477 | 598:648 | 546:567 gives 0.1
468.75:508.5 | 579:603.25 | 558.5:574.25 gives 0.1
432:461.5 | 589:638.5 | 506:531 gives 1.0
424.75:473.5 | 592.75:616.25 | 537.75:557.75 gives 0.3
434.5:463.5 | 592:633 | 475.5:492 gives 0.6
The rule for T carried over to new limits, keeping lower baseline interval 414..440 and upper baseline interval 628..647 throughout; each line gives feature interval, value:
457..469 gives 0.0 kPa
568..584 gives 0.8 kPa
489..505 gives 0.6 kPa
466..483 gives 0.0 kPa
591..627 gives -1.7 kPa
